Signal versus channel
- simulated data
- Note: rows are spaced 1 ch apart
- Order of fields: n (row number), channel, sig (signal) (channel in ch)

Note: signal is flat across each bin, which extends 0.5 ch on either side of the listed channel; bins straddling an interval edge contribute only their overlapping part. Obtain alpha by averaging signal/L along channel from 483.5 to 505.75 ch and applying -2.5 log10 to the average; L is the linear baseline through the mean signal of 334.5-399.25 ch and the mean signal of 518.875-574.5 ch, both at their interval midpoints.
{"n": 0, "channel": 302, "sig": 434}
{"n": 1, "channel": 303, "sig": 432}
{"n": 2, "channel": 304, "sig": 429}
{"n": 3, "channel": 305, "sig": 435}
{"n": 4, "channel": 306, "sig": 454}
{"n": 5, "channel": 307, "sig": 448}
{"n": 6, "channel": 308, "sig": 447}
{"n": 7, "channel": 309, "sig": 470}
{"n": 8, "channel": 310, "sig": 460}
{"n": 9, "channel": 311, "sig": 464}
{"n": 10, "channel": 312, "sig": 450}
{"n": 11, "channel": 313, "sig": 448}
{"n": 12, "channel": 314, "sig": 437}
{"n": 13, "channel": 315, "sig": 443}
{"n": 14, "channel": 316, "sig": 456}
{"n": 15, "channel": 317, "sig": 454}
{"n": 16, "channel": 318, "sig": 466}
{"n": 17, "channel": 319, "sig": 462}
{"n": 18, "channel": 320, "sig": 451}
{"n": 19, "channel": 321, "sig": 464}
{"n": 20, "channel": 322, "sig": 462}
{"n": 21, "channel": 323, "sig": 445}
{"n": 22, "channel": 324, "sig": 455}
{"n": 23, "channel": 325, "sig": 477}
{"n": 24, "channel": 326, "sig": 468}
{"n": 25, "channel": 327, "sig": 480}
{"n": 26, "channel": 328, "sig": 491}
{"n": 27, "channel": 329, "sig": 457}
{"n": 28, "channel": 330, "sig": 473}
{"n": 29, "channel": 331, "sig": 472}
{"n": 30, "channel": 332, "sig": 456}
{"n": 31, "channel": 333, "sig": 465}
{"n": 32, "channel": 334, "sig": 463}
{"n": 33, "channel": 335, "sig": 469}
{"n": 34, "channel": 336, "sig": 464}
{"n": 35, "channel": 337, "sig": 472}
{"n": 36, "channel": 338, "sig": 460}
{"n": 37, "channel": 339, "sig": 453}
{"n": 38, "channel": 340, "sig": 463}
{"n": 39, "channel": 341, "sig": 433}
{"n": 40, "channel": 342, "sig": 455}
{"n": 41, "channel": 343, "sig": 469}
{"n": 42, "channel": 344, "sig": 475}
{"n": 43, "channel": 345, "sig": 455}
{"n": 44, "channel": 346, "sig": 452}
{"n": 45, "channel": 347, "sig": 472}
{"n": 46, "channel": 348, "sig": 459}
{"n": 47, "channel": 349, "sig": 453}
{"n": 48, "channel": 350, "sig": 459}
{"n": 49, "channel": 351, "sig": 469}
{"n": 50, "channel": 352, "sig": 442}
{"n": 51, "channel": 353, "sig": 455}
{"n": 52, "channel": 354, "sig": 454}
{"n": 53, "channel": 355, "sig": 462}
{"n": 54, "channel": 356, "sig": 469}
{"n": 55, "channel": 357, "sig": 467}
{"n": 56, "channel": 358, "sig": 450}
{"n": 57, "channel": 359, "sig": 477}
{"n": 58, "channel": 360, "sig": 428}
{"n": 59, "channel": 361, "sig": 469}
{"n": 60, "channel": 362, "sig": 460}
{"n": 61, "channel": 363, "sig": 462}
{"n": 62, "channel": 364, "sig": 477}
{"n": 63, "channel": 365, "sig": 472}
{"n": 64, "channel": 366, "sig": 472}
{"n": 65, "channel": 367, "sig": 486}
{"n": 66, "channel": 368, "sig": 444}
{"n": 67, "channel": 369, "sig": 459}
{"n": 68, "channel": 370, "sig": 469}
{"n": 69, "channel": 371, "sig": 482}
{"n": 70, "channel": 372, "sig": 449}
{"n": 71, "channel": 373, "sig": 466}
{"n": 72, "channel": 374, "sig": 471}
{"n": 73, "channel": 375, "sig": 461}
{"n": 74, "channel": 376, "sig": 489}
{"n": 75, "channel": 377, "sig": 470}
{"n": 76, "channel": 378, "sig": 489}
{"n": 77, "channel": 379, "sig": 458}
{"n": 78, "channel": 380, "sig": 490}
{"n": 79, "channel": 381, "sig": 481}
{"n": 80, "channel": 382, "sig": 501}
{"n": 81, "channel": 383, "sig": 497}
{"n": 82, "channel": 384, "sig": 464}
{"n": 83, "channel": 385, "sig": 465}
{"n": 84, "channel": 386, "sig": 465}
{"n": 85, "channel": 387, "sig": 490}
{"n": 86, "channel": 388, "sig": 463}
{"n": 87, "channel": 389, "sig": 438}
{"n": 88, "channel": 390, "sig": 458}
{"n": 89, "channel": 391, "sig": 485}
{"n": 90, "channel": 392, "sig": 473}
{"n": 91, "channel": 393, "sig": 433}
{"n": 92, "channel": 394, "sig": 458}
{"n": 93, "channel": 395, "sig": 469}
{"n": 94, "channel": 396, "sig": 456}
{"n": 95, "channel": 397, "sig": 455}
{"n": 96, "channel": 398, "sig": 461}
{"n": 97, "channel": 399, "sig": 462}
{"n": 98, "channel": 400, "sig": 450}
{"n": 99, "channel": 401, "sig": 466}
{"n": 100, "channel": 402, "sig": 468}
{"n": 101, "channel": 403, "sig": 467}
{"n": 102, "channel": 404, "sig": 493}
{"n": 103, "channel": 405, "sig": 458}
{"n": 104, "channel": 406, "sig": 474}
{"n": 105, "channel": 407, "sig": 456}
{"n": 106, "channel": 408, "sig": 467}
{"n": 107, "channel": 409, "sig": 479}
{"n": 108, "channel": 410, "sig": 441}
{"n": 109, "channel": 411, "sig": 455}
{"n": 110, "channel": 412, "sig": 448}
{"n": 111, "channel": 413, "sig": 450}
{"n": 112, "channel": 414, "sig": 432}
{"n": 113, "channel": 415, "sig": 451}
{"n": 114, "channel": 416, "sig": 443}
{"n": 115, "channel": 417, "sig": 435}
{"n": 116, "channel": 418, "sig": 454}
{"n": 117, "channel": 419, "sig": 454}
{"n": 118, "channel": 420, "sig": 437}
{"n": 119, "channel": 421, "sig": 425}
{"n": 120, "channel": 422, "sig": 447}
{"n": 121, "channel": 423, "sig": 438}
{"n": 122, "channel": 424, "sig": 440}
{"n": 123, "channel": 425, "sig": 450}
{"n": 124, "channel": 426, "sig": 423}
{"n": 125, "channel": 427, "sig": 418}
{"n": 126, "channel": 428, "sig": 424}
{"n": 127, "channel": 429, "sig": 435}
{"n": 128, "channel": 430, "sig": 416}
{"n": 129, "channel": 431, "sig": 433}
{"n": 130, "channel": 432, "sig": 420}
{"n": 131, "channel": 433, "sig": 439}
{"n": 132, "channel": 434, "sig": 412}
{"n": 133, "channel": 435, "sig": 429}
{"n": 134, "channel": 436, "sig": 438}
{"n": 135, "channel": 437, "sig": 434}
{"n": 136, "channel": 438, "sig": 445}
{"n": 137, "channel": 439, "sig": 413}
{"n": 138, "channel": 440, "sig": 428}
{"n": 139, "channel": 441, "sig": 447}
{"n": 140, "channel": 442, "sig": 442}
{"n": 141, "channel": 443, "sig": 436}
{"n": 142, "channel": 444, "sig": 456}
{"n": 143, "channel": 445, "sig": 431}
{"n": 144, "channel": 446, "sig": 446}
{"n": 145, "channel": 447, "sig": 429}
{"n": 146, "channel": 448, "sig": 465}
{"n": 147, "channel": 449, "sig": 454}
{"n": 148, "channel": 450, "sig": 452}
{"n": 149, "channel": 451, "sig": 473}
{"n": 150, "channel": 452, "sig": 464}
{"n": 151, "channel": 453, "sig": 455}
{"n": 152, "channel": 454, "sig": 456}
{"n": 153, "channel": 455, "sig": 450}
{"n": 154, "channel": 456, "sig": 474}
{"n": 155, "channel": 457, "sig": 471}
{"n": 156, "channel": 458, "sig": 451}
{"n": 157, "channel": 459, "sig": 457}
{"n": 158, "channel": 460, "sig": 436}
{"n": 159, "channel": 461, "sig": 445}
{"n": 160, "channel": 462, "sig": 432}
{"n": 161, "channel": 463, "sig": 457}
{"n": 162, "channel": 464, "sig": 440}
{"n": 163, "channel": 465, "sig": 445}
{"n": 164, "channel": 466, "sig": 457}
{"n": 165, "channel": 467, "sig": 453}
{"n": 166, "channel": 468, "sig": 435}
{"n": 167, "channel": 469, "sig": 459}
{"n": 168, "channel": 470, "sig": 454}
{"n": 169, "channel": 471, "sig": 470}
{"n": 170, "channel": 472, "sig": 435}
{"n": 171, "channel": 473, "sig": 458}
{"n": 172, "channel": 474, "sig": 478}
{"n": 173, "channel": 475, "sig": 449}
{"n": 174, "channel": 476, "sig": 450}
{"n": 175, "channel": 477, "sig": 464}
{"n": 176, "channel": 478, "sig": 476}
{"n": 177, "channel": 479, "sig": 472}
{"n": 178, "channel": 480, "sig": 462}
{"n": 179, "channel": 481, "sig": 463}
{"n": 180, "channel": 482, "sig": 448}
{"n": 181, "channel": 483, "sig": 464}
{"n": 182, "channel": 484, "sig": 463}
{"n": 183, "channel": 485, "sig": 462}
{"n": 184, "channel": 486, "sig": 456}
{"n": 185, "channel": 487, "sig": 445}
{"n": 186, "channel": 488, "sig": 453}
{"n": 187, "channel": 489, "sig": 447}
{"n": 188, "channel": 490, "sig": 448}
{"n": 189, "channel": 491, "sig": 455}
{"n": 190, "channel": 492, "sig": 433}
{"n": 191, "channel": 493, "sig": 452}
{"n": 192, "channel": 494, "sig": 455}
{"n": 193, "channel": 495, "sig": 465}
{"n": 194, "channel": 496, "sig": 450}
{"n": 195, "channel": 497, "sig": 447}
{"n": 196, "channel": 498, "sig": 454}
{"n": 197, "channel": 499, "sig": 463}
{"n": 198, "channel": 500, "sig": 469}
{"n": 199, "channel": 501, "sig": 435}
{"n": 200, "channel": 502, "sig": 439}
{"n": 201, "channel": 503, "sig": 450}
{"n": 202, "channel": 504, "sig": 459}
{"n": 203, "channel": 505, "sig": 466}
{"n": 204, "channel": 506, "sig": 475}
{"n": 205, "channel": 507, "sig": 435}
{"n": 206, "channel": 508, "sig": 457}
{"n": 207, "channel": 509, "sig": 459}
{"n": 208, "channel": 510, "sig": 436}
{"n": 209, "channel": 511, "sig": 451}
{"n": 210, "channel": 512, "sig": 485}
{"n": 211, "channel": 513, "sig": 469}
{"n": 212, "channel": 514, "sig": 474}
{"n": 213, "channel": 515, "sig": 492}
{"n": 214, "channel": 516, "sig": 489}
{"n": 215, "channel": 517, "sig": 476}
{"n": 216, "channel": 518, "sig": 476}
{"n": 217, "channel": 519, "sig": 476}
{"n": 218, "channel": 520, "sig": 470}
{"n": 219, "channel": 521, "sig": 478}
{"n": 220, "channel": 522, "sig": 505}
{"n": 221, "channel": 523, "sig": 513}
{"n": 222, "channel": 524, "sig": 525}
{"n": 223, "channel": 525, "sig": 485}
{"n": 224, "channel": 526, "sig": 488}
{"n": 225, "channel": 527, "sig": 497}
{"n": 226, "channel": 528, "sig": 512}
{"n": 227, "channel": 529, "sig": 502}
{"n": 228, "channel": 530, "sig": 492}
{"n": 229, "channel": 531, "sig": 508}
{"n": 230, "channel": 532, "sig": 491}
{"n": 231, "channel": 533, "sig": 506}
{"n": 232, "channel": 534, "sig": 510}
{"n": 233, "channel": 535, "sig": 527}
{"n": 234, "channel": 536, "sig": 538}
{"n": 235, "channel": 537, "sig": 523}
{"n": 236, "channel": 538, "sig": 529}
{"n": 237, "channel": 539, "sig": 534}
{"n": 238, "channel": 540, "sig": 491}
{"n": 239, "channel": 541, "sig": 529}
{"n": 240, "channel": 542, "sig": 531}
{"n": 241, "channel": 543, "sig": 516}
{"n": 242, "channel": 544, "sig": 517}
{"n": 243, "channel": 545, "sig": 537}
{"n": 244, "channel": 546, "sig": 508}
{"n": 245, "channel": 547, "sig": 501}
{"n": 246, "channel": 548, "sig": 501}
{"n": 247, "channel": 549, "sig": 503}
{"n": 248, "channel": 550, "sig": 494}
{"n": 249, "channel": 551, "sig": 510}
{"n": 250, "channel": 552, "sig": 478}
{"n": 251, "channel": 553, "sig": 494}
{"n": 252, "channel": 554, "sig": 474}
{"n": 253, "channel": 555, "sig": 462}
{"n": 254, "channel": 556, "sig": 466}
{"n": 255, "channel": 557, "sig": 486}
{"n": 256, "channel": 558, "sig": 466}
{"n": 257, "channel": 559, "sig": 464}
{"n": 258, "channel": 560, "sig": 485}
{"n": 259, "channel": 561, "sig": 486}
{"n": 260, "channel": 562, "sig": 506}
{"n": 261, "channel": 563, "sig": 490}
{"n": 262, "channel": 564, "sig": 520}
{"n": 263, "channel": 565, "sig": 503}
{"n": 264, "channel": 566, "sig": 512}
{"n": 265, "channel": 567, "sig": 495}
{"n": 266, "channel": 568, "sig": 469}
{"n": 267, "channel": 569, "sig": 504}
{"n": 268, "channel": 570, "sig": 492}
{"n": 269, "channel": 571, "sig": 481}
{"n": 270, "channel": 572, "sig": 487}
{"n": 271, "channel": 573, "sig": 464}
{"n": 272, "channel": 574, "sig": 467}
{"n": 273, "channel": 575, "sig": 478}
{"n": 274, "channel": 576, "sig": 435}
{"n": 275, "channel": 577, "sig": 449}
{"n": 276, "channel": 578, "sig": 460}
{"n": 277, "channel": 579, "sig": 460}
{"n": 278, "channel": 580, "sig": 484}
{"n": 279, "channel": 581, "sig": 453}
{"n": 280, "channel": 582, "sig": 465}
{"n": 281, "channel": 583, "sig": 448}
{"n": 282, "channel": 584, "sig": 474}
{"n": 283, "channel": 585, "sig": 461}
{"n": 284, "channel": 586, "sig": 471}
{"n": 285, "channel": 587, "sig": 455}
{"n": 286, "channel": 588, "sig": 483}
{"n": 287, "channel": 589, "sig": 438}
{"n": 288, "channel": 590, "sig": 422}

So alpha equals 0.082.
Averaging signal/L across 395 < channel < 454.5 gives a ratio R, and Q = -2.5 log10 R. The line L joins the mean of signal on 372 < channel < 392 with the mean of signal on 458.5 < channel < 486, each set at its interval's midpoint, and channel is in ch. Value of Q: 0.04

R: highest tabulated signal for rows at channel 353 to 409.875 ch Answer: 501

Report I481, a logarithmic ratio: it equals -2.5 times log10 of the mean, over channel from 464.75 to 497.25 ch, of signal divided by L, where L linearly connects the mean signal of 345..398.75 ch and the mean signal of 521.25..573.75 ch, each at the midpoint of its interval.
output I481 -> 0.072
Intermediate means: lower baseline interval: 465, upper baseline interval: 500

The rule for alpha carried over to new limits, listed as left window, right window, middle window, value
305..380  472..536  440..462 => 0.04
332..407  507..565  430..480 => 0.07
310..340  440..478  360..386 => -0.03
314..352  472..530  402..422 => 0.02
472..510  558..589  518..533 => -0.07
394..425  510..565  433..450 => 0.06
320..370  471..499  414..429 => 0.05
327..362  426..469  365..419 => -0.03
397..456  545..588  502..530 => -0.02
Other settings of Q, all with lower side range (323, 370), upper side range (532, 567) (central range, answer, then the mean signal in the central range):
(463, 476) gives 0.08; 453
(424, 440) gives 0.12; 429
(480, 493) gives 0.08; 453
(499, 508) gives 0.09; 454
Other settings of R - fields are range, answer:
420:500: 478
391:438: 493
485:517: 492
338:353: 475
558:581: 520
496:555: 538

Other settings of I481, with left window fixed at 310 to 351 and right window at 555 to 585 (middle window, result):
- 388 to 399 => 0.01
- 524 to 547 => -0.08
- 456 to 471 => 0.04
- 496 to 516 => 0.03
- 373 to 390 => -0.02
